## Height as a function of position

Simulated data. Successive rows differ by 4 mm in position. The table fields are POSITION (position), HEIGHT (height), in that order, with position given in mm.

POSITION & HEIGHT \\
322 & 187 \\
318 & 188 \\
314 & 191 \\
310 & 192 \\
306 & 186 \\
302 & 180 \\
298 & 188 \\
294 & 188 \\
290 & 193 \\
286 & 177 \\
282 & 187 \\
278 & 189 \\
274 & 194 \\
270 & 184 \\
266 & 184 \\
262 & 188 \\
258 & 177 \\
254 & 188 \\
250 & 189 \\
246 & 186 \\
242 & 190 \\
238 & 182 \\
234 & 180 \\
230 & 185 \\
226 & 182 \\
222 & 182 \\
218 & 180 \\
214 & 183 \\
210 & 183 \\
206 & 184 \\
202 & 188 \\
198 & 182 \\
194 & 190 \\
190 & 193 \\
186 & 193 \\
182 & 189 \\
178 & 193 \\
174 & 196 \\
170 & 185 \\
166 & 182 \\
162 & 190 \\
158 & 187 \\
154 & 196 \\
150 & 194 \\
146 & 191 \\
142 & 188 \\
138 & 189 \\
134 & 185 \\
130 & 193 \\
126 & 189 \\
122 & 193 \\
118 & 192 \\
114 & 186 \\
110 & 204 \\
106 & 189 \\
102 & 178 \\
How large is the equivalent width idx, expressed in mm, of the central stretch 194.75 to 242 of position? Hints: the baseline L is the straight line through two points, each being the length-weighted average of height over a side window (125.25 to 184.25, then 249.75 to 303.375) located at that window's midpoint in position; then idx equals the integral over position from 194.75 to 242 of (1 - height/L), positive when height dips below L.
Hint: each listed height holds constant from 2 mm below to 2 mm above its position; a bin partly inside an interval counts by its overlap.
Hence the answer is 1.2 mm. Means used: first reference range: 190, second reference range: 186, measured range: 183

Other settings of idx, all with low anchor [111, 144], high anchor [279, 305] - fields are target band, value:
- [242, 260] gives 0.1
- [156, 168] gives 0.2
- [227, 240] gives 0.3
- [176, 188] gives -0.2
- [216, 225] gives 0.3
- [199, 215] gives 0.3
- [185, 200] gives -0.1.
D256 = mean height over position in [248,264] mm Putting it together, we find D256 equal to 186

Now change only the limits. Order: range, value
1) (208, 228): 182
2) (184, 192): 193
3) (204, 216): 183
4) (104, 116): 193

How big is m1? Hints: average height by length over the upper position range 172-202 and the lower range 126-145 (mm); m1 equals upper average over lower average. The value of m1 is 1.01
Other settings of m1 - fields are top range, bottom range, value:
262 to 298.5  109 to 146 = 0.98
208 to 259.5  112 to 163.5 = 0.97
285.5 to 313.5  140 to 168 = 0.99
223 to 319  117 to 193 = 0.98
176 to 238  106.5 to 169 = 0.97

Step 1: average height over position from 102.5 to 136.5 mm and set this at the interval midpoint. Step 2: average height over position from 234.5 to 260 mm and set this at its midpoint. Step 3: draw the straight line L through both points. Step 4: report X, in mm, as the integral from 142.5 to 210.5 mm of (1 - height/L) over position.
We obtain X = -0.4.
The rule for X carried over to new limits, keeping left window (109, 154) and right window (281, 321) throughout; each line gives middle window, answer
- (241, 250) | 0.0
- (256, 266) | 0.3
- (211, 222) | 0.4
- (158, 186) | 0.1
